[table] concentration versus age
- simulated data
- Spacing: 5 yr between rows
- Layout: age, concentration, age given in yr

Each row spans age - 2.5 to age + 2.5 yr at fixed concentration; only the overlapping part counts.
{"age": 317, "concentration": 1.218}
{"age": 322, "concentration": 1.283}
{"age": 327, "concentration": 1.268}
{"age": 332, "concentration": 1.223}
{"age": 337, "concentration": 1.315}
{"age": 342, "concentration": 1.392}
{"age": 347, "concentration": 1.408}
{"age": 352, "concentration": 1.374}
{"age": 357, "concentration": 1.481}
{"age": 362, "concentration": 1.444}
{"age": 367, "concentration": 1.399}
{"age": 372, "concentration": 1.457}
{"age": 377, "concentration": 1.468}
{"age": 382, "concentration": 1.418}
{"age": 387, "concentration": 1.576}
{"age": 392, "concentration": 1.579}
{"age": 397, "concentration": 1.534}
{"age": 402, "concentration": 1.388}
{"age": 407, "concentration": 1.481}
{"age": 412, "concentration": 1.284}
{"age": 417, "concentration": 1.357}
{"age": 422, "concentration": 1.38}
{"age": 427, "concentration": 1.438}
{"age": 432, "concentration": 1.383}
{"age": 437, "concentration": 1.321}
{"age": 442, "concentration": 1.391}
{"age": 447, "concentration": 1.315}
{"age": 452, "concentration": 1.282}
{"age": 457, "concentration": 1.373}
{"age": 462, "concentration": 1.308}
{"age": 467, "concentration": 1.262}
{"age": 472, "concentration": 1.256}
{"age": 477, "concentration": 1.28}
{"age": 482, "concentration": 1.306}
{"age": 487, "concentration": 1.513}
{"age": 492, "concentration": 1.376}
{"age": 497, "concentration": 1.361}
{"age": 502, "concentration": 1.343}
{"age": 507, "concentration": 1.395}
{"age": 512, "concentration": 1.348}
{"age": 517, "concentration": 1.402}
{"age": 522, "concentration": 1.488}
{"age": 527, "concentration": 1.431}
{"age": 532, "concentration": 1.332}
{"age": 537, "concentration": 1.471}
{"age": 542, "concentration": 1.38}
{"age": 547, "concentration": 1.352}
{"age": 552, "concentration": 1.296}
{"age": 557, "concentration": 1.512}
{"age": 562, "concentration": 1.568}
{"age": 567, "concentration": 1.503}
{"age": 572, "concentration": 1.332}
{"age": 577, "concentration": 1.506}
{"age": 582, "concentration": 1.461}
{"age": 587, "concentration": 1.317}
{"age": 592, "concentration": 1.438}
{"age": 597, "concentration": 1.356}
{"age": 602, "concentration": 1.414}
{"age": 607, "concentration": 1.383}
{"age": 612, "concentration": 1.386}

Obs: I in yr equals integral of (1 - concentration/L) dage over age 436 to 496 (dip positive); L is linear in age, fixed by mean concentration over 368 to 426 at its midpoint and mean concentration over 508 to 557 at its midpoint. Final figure 3.68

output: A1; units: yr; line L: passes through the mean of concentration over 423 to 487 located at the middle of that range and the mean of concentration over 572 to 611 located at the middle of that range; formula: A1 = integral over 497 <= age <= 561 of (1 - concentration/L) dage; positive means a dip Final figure -1.2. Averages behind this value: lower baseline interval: 1.33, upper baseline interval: 1.4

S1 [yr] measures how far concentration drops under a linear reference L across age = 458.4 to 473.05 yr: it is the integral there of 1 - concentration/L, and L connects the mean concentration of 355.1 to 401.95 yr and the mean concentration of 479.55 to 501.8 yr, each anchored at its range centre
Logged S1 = 1.3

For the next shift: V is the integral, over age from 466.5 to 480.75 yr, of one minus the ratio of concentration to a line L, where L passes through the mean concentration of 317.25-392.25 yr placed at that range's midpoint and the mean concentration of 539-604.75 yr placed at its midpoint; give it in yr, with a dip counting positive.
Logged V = 1.4 yr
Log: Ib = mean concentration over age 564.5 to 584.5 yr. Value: 1.45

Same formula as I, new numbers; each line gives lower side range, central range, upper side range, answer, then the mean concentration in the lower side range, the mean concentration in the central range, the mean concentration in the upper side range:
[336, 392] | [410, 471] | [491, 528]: 3.2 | 1.44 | 1.34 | 1.39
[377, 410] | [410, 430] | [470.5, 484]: 0.8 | 1.49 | 1.37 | 1.28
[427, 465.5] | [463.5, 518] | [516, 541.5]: 1.5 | 1.34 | 1.35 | 1.42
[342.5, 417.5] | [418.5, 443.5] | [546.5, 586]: 1.1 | 1.44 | 1.38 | 1.44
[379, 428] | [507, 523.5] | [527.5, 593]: 0.3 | 1.44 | 1.41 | 1.42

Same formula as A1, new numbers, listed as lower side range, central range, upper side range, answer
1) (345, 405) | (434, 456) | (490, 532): 1.4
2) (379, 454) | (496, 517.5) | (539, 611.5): 0.7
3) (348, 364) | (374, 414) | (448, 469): -2.4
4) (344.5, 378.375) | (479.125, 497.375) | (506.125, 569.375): 0.4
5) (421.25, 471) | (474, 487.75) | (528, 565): 0.2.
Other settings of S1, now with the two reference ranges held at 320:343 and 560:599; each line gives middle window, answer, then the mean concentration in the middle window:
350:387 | -3.75 yr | 1.44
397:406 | -0.77 yr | 1.44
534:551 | 0.28 yr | 1.39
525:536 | 0.11 yr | 1.39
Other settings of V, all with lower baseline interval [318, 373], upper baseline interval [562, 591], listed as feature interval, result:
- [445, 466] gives 1.2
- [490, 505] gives 0.5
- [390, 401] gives -1.2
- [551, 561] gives -0.1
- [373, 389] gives -1.3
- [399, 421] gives 0.0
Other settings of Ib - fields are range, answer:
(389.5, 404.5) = 1.5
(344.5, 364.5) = 1.43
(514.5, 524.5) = 1.44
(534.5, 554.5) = 1.37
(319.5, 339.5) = 1.27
